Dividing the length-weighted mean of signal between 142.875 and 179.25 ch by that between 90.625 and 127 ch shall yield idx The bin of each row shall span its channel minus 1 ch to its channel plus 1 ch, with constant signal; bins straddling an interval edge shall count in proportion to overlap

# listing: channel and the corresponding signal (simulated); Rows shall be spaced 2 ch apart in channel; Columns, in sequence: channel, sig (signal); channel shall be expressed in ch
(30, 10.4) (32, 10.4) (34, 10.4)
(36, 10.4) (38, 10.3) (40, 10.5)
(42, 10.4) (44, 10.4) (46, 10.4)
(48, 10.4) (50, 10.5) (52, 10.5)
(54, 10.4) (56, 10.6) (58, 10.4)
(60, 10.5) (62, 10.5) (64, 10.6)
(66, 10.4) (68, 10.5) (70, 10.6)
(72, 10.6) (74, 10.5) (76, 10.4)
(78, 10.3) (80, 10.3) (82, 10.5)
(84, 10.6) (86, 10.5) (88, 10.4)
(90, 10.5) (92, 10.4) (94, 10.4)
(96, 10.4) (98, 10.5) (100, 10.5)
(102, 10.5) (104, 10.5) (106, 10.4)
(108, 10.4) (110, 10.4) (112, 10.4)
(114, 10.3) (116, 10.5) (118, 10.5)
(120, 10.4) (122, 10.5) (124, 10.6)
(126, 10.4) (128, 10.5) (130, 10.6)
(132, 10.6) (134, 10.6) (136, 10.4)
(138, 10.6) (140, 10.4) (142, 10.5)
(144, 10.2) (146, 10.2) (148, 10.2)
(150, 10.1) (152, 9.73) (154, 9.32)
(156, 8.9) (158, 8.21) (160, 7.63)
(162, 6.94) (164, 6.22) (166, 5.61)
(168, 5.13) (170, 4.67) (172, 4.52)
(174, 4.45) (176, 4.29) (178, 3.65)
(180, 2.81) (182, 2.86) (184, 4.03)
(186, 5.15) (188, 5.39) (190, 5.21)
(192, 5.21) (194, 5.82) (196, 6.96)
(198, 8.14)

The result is 0.69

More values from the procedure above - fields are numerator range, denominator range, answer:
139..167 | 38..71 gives 0.85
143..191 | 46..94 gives 0.62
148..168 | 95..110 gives 0.77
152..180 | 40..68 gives 0.59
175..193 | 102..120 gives 0.41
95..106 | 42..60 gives 1.00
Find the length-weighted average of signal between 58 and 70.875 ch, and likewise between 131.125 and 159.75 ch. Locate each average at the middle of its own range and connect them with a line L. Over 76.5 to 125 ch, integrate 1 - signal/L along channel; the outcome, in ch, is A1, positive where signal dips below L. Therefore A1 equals -0.9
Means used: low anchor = 10.5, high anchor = 9.93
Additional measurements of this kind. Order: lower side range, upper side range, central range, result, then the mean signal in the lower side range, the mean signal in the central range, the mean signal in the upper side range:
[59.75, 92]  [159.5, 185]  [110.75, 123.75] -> -3.92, 10.5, 10.4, 4.78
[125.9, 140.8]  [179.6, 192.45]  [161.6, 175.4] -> 2.60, 10.5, 5.26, 4.42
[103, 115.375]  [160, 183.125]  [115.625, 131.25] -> -2.41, 10.4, 10.5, 4.78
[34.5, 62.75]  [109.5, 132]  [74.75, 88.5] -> 0.03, 10.4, 10.4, 10.5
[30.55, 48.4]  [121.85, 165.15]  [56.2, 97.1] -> -1.33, 10.4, 10.5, 9.67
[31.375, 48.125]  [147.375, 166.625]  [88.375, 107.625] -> -2.25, 10.4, 10.5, 8.3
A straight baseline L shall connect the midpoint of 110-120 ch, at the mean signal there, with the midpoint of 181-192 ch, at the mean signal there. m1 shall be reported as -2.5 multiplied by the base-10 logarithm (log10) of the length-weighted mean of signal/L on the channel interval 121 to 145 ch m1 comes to -0.18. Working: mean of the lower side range 10.4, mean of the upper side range 4.59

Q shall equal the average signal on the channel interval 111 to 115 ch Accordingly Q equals 10.4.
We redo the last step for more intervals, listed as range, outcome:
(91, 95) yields 10.4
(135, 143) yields 10.5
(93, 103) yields 10.5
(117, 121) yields 10.4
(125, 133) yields 10.5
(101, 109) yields 10.4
